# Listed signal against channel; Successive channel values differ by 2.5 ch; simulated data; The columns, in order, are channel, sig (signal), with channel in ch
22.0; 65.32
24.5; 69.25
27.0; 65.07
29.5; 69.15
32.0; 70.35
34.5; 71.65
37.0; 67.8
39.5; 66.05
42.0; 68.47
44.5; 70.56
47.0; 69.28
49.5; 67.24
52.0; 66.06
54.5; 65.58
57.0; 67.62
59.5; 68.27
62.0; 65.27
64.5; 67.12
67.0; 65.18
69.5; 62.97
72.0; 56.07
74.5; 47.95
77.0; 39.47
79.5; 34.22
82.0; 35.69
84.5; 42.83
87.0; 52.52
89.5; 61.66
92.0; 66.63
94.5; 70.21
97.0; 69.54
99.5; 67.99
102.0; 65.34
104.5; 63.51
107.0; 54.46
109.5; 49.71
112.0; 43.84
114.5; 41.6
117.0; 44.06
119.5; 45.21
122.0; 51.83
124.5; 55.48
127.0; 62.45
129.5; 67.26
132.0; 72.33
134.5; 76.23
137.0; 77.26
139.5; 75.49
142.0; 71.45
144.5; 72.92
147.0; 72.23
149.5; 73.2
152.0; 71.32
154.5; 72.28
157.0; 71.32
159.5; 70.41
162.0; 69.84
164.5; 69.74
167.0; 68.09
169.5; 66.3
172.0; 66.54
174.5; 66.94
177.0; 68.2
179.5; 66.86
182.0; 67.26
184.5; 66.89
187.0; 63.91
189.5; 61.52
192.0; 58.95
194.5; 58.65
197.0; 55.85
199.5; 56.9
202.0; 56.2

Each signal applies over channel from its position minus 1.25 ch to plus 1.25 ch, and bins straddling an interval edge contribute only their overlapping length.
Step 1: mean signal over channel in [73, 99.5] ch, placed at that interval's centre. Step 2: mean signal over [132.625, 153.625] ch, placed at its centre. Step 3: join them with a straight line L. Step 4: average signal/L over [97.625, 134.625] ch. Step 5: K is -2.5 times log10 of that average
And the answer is 0.12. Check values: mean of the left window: 52.9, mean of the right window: 73.7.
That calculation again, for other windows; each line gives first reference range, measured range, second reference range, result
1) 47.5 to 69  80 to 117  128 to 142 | 0.258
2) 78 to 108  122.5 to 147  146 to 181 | -0.084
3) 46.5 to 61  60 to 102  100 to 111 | 0.100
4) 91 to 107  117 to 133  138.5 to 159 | 0.202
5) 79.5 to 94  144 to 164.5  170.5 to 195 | -0.177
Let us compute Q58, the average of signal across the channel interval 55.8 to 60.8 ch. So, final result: 67.9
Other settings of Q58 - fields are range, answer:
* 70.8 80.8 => 44.3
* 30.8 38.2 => 69.9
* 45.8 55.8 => 67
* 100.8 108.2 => 61.1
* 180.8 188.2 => 66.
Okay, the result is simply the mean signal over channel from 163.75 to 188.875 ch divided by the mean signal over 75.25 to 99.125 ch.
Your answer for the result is 1.26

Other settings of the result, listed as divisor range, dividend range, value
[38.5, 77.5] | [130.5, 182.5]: 1.11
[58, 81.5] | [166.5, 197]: 1.16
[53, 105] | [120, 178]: 1.17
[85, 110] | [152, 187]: 1.10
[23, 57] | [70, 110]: 0.81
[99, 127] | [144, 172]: 1.33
